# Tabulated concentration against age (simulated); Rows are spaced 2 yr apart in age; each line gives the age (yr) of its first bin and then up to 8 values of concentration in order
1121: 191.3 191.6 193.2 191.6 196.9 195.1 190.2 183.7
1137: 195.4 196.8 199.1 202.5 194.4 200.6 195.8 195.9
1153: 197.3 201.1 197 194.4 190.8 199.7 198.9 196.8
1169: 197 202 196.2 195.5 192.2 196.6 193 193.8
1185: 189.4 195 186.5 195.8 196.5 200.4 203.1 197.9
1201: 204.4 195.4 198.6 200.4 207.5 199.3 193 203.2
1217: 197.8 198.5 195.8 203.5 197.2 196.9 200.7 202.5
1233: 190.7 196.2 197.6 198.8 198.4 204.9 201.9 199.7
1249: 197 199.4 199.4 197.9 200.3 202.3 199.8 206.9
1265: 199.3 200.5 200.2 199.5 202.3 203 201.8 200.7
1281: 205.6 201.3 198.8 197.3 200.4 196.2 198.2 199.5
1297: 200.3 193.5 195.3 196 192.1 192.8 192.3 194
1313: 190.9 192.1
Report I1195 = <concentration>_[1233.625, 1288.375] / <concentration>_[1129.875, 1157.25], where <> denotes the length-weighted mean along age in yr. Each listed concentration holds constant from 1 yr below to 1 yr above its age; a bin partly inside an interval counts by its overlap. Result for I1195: 1.0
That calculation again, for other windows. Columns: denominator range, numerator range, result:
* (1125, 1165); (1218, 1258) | 1.02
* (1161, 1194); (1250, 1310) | 1.02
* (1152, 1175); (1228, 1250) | 1.01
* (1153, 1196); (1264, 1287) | 1.03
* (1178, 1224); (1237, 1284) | 1.02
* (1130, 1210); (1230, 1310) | 1.01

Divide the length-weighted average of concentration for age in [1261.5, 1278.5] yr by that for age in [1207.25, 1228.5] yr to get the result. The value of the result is 1.01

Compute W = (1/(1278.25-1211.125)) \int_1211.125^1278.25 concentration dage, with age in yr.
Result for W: 200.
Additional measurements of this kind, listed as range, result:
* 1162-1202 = 197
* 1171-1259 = 198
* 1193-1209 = 200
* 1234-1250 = 199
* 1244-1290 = 201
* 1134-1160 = 196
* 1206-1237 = 199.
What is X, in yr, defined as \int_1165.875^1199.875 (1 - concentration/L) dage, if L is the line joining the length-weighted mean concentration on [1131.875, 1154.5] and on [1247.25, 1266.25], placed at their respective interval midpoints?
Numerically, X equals 0.27 yr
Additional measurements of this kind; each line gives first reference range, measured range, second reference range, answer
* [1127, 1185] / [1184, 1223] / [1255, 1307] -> -0.1 yr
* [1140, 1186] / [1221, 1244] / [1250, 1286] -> 0.1 yr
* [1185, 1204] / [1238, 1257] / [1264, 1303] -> -0.1 yr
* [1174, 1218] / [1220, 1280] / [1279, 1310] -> -0.8 yr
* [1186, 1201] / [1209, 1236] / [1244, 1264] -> 0.0 yr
